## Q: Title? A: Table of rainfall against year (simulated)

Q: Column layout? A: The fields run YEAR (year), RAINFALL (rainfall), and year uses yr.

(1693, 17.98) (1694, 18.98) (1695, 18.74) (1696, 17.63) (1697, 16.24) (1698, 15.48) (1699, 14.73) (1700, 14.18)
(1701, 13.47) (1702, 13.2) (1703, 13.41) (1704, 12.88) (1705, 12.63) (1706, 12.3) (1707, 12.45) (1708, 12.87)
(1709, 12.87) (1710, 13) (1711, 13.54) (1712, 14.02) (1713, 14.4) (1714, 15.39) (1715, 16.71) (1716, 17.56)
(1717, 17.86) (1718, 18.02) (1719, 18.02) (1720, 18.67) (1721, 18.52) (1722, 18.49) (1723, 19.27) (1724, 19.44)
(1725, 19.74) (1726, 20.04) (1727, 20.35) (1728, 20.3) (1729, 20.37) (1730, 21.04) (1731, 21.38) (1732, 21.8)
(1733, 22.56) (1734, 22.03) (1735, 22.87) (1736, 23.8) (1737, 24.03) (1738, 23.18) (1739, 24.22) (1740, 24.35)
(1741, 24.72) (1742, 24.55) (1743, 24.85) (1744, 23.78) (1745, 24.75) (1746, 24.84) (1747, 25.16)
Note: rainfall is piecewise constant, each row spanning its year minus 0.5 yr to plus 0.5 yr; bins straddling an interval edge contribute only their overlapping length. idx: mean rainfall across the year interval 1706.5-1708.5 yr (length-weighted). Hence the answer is 12.7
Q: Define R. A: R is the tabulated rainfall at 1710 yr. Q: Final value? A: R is 13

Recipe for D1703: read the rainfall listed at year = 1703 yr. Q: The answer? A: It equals 13.41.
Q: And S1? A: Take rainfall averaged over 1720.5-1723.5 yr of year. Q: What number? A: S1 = 18.8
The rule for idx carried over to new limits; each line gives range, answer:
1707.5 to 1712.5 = 13.3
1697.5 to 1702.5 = 14.2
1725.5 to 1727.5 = 20.2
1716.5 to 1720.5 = 18.1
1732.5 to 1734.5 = 22.3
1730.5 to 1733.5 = 21.9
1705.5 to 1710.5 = 12.7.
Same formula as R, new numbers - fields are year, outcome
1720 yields 18.67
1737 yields 24.03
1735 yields 22.87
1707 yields 12.45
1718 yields 18.02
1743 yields 24.85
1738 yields 23.18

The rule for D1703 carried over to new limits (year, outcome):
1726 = 20.04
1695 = 18.74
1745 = 24.75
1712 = 14.02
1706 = 12.3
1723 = 19.27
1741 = 24.72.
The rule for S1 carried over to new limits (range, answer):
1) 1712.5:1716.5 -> 16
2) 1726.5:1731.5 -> 20.7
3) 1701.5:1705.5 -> 13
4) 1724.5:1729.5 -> 20.2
